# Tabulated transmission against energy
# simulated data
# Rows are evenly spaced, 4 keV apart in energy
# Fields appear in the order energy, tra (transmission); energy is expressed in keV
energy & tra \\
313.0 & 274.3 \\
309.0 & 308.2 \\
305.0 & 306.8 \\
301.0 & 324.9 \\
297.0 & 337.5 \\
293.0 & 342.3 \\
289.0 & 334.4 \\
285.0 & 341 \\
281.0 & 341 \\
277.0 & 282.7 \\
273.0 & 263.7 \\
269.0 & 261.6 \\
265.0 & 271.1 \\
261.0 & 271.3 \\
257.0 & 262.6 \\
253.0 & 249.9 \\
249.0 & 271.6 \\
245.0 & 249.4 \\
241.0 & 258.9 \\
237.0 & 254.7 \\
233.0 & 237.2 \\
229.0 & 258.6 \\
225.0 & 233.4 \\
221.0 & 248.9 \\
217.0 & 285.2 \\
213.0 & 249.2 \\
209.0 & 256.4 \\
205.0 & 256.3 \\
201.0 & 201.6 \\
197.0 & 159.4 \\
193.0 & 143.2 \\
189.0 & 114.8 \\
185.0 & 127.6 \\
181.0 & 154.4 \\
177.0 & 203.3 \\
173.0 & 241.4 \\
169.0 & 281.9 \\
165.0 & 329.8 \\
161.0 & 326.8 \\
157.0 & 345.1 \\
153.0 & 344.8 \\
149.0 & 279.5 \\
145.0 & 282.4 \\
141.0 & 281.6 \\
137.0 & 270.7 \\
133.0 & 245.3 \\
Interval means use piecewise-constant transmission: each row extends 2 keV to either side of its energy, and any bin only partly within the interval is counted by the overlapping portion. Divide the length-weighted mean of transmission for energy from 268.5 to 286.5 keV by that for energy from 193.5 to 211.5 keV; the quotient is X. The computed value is 1.41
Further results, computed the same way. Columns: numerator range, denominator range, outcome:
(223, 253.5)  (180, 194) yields 1.89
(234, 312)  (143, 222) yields 1.20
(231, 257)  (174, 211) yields 1.40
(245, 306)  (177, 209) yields 1.71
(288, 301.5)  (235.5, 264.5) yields 1.29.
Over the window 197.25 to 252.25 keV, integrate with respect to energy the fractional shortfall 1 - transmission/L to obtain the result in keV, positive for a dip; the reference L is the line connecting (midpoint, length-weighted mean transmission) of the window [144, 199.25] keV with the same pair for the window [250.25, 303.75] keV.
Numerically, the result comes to 4.2 keV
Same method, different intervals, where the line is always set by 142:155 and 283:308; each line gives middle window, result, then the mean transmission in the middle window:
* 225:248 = 4.87 keV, 251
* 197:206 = 2.92 keV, 210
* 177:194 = 9.13 keV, 143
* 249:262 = 2.42 keV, 262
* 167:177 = 1.81 keV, 250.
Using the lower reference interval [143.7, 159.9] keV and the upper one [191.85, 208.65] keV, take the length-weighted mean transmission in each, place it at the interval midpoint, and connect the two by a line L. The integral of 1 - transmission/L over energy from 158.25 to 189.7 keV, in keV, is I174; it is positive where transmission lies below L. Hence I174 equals 4.5 keV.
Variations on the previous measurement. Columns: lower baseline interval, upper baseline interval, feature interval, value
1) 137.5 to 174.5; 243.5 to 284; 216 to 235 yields 2.2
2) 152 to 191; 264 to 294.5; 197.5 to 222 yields 2.0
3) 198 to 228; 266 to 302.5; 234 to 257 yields 1.6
